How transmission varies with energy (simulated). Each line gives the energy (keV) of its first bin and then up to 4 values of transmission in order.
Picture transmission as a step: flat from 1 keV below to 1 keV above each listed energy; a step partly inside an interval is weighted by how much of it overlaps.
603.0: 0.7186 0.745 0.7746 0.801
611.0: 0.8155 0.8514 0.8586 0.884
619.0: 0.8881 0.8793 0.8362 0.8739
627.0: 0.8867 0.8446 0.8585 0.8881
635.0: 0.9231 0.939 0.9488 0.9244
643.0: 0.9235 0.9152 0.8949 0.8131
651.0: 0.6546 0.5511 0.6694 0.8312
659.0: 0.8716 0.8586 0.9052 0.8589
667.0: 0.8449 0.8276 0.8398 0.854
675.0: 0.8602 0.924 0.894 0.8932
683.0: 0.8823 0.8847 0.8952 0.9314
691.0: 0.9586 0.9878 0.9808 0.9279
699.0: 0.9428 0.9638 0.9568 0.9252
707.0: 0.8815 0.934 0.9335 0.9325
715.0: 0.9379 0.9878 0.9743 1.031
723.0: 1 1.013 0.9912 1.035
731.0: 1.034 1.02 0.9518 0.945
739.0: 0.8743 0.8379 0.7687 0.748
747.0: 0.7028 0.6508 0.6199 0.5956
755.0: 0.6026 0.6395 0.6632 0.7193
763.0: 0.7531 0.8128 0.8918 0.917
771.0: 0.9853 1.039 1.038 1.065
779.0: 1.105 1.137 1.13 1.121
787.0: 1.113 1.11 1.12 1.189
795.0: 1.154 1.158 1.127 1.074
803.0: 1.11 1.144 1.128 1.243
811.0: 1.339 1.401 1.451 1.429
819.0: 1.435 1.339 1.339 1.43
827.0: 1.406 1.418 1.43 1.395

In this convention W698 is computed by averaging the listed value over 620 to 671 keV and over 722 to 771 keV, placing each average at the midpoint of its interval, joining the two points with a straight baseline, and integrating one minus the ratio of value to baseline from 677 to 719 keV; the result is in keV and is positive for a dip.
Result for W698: -4.7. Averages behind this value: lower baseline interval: 0.849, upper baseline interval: 0.828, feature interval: 0.932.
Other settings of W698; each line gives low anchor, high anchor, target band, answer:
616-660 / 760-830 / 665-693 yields 1.3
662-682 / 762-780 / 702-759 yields 2.9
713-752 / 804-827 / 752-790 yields 6.7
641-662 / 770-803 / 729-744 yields 1.0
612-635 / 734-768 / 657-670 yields -0.4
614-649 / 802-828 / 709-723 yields 1.6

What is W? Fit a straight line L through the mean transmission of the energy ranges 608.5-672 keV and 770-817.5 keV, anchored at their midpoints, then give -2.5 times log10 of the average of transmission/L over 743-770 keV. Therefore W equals 0.45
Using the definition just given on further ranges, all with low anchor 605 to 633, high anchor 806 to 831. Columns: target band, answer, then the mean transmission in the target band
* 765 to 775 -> 0.29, 0.952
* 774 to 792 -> 0.15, 1.1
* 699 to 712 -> 0.15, 0.933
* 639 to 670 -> 0.14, 0.827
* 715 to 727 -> 0.12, 0.995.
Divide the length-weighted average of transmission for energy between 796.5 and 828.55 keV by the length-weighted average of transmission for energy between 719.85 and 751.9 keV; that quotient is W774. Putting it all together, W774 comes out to 1.45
